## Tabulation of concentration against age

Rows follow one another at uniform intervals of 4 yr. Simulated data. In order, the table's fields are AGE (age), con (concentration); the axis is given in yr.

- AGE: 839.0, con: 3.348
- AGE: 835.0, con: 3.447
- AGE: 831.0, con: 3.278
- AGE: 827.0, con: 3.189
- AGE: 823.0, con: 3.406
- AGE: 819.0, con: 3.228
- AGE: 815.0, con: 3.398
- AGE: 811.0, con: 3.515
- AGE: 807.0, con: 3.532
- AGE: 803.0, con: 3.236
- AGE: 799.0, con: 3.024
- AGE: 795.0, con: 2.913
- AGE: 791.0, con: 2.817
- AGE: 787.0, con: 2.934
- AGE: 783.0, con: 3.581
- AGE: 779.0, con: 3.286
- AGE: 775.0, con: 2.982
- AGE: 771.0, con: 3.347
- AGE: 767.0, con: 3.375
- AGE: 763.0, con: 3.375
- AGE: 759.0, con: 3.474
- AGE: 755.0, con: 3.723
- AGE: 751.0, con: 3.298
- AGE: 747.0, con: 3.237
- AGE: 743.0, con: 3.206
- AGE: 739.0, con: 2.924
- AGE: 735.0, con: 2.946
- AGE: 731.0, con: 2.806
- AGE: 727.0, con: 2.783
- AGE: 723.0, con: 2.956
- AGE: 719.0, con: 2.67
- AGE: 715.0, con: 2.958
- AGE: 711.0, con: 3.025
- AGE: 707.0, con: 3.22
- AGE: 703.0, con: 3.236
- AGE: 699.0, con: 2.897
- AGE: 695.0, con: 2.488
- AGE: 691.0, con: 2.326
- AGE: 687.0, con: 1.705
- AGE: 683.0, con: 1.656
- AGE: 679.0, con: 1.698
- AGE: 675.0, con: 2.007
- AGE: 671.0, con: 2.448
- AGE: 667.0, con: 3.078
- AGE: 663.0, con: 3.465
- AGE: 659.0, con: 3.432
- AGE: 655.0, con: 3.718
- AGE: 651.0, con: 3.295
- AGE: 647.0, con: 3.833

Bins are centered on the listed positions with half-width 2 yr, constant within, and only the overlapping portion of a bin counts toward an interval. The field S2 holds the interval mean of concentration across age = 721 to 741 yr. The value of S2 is 2.88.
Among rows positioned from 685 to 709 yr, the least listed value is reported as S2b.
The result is 1.705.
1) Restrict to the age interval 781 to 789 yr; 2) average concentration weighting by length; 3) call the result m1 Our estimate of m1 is 3.26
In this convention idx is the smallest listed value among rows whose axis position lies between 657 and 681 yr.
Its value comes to 1.698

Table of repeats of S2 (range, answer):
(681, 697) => 2.04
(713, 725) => 2.86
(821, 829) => 3.3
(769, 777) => 3.16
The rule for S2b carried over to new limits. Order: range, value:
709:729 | 2.67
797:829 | 3.024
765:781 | 2.982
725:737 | 2.783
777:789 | 2.934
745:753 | 3.237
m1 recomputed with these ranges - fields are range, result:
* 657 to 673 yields 3.11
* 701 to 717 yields 3.11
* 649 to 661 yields 3.48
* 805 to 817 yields 3.48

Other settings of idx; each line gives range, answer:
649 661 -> 3.295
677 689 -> 1.656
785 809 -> 2.817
